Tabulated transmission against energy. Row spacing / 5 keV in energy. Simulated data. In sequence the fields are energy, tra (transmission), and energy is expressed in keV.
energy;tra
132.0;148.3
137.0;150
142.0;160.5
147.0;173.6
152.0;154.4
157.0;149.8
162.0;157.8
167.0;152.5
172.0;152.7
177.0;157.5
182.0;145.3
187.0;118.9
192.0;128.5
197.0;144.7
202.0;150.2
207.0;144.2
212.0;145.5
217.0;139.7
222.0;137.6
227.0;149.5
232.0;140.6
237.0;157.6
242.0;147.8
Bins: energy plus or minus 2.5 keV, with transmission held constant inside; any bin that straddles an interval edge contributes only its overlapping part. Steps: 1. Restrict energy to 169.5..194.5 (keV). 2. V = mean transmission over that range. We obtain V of 141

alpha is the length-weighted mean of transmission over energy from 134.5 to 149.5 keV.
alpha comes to 161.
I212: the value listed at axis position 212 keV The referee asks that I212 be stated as 145.5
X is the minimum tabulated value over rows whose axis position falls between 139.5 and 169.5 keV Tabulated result 149.8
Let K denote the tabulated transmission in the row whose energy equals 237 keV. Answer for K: 157.6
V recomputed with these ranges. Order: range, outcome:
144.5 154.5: 164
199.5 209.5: 147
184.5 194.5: 124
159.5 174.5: 154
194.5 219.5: 145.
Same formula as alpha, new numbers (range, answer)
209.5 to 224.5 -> 141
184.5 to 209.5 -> 137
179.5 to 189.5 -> 132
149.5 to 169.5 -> 154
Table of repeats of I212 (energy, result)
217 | 139.7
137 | 150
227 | 149.5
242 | 147.8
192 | 128.5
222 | 137.6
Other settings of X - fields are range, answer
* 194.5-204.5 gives 144.7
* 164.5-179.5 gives 152.5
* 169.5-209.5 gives 118.9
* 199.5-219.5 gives 139.7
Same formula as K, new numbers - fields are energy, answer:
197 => 144.7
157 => 149.8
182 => 145.3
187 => 118.9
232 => 140.6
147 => 173.6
